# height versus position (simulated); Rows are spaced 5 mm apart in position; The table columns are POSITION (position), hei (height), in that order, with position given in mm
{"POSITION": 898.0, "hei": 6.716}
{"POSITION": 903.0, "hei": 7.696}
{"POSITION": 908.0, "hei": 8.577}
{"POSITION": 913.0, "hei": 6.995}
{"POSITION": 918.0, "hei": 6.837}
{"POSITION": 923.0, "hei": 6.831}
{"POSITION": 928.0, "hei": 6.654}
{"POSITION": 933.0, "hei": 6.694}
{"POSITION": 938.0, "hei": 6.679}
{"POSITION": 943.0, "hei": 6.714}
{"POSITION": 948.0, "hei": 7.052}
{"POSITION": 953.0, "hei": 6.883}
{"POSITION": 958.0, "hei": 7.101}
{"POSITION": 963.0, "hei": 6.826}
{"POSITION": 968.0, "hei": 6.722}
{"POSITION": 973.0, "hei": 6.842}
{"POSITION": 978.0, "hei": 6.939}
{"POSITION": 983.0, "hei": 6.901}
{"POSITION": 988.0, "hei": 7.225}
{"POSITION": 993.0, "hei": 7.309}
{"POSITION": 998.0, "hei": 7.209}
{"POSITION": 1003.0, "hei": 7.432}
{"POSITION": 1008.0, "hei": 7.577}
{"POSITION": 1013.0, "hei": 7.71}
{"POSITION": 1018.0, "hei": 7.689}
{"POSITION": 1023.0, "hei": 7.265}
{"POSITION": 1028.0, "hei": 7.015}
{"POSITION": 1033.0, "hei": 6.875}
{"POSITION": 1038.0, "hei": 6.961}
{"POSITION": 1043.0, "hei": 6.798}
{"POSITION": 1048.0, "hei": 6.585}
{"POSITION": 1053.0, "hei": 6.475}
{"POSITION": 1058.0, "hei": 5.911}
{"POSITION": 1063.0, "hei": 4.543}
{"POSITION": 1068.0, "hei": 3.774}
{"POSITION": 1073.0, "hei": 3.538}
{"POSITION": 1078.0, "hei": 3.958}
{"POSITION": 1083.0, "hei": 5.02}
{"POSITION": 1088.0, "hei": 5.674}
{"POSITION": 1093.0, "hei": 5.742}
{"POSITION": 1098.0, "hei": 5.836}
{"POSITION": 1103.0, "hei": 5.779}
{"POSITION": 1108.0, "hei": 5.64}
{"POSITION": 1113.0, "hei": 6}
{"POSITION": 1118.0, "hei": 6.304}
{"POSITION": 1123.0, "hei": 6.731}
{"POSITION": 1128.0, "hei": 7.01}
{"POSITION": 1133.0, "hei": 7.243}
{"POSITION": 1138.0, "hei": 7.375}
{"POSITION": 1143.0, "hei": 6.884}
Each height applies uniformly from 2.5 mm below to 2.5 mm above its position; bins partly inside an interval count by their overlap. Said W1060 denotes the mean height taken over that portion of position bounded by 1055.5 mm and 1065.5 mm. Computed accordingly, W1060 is 5.23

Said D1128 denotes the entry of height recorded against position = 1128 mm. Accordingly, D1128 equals 7.01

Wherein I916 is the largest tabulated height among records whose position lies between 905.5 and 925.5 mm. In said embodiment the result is 8.577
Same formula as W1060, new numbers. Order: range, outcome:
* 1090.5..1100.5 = 5.79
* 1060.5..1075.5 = 3.95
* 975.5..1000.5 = 7.12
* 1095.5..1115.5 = 5.81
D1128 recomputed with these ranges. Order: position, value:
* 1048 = 6.585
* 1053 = 6.475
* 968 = 6.722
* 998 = 7.209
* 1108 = 5.64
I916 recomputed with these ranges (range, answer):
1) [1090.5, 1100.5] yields 5.836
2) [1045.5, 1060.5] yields 6.585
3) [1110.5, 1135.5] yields 7.243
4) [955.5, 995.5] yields 7.309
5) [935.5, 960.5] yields 7.101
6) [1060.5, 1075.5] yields 4.543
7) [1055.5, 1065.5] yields 5.911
